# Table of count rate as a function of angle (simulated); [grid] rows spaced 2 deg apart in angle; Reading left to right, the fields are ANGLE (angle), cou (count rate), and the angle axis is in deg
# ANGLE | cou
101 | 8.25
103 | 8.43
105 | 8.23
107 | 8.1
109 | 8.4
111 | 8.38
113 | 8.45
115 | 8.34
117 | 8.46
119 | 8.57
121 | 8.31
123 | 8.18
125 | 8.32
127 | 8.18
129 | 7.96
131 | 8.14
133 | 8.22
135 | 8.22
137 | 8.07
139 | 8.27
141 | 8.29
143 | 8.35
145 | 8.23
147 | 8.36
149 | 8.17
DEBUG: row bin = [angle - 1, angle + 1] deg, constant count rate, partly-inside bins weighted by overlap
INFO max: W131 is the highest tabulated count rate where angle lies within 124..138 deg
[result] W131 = 8.32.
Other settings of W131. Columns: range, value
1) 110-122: 8.57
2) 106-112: 8.4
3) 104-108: 8.23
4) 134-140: 8.27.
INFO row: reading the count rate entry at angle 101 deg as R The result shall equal 8.25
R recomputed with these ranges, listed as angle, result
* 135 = 8.22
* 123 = 8.18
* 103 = 8.43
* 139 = 8.27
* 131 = 8.14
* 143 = 8.35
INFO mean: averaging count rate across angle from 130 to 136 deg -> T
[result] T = 8.19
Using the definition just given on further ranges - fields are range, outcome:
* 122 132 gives 8.16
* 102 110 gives 8.29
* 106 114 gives 8.33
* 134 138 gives 8.14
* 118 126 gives 8.35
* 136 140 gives 8.17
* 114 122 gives 8.42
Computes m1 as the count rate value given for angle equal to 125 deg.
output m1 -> 8.32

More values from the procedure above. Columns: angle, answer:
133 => 8.22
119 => 8.57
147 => 8.36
